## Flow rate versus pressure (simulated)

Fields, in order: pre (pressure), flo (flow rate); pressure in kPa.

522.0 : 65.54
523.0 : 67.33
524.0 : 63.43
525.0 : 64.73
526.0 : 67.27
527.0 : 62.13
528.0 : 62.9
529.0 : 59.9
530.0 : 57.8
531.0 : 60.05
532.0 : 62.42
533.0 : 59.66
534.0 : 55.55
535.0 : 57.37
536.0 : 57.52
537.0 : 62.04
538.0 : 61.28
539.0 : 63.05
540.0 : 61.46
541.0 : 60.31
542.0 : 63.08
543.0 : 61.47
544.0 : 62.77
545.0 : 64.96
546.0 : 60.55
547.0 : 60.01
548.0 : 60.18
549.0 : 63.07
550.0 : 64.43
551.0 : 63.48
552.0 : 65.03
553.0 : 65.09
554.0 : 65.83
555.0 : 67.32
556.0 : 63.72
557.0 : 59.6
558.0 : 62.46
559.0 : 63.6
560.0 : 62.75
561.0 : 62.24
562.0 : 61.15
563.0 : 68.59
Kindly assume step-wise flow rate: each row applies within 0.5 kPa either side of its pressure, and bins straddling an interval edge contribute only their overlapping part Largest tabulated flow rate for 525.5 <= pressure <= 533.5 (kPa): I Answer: 67.27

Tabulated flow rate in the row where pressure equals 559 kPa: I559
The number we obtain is 63.6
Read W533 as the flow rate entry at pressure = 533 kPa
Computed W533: 59.66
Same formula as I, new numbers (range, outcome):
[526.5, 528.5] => 62.9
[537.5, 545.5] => 64.96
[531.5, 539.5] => 63.05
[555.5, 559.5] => 63.72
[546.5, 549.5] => 63.07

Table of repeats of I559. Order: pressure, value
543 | 61.47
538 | 61.28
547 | 60.01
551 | 63.48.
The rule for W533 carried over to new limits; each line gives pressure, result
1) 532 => 62.42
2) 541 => 60.31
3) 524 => 63.43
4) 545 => 64.96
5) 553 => 65.09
